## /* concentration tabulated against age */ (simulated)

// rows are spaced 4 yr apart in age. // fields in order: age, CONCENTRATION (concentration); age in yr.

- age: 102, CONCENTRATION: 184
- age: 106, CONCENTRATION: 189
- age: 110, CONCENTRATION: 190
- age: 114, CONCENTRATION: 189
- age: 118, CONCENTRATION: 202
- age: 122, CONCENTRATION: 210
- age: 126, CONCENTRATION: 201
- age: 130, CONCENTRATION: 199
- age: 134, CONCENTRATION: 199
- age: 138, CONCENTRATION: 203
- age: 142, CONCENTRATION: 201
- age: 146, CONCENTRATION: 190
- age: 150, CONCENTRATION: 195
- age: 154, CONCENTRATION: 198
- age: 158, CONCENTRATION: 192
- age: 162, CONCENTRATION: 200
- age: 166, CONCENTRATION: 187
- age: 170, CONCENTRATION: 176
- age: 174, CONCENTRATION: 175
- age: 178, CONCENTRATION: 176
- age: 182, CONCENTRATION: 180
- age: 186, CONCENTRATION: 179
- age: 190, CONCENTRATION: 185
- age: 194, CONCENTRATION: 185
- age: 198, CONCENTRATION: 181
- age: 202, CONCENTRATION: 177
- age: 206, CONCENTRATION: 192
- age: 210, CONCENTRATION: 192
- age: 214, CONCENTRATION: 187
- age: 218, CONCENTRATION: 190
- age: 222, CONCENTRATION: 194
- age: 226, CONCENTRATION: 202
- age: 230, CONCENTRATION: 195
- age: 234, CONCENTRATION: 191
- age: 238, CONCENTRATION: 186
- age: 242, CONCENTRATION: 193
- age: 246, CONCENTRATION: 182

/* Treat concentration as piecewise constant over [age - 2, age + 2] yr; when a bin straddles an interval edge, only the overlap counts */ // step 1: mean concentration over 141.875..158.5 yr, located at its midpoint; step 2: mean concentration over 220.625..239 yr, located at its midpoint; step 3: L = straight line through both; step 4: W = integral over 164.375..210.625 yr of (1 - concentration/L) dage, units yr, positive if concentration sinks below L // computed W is 3.02 yr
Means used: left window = 195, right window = 194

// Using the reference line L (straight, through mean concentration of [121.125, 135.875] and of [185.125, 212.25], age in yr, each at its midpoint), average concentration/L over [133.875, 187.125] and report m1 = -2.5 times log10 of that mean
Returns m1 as 0.03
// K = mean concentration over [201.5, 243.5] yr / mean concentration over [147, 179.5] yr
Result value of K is 1.02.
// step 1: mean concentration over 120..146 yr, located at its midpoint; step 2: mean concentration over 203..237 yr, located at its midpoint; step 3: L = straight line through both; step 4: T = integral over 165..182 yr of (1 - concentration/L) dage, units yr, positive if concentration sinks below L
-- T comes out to 1.63 yr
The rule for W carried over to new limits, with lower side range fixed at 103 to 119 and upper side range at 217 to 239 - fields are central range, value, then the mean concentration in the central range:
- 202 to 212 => 0.2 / 189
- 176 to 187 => 0.8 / 178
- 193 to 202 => 0.5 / 181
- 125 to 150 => -0.9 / 198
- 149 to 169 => -0.1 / 193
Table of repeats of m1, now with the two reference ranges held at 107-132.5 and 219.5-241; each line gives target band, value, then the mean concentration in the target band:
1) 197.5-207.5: 0.066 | 183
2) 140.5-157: 0.007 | 196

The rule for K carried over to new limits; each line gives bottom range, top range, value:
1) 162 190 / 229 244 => 1.06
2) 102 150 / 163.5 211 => 0.92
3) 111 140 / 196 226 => 0.94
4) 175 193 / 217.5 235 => 1.08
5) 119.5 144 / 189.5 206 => 0.90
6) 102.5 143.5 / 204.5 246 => 0.97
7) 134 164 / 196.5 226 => 0.96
